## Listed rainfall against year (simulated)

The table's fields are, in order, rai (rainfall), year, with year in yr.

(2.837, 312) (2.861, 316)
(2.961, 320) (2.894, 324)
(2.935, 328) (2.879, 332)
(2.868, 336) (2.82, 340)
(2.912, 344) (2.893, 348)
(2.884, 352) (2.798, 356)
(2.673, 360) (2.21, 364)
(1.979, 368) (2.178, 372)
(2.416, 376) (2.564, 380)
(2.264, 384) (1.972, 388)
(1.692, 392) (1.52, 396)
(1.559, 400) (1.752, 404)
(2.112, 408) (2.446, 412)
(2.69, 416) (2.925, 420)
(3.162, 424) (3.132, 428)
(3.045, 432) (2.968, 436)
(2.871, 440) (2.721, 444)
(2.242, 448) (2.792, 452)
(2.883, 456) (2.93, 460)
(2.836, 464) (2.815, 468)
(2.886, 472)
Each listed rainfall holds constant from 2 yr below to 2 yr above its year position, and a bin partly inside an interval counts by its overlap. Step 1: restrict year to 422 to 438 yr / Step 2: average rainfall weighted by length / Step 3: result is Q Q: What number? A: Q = 3.08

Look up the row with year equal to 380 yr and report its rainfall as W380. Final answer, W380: 2.564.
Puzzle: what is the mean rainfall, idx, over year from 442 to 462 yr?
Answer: 2.71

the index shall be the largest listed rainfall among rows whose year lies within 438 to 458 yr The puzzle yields 2.883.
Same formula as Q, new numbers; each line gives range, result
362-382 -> 2.27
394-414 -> 1.88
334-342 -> 2.84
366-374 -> 2.08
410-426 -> 2.81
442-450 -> 2.48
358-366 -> 2.44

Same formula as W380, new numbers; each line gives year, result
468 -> 2.815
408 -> 2.112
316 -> 2.861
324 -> 2.894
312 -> 2.837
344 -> 2.912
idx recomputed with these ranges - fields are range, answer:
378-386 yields 2.41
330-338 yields 2.87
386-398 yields 1.73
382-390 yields 2.12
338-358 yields 2.86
